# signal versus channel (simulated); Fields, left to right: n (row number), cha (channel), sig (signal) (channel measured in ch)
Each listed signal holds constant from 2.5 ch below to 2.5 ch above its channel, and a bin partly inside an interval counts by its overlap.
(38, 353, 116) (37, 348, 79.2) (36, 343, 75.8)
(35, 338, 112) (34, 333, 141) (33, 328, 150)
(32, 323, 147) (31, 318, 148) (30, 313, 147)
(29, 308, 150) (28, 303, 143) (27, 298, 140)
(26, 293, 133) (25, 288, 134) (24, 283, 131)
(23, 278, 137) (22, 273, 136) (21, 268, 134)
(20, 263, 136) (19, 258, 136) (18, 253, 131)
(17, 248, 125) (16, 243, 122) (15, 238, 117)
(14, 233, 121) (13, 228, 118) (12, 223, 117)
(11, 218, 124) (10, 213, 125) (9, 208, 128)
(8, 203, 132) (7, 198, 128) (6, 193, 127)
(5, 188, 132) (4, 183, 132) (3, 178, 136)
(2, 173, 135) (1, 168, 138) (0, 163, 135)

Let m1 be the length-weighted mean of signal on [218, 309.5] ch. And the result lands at 131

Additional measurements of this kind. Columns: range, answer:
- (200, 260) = 125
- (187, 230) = 126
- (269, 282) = 136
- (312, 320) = 148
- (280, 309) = 138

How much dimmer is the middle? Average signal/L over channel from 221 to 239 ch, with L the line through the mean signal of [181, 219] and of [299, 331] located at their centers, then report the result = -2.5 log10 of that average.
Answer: 0.130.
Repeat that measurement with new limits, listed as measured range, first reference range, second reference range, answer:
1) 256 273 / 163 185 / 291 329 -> 0.05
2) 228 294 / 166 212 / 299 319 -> 0.09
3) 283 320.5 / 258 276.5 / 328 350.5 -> -0.16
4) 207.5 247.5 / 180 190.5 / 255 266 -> 0.11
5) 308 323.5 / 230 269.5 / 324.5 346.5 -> -0.22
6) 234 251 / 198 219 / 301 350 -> 0.06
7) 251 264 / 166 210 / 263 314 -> 0.02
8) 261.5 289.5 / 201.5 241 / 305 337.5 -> 0.00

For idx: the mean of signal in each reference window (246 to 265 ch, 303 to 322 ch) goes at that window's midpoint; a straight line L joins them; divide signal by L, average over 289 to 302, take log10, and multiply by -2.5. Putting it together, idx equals 0.05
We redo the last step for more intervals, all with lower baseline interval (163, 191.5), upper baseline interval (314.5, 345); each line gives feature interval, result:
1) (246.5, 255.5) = 0.03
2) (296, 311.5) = -0.11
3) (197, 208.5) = 0.03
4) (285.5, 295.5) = -0.02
